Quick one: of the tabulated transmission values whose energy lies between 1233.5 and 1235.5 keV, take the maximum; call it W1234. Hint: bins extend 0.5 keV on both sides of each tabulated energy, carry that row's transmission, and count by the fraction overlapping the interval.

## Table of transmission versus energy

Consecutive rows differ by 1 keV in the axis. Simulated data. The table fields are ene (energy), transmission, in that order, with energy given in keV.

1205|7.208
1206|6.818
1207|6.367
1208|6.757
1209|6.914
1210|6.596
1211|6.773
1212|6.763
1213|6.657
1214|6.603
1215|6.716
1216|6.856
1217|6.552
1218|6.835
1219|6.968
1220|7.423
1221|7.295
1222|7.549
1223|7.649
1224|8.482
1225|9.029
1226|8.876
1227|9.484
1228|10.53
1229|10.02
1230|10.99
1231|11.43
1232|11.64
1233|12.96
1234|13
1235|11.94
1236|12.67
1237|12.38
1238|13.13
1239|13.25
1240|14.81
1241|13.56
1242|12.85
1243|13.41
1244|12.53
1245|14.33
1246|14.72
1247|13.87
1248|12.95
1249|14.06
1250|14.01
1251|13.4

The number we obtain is 13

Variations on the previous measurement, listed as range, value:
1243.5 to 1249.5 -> 14.72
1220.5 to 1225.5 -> 9.029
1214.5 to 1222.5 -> 7.549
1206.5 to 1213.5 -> 6.914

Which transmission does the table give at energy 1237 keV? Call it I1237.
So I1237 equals 12.38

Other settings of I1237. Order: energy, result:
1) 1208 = 6.757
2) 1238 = 13.13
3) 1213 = 6.657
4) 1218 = 6.835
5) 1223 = 7.649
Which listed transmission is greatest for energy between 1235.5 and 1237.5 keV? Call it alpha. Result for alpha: 12.67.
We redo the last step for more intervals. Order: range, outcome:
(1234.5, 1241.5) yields 14.81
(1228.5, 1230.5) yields 10.99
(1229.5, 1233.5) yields 12.96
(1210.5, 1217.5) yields 6.856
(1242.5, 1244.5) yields 13.41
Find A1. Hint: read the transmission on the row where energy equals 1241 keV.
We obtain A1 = 13.56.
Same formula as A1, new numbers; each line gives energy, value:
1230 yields 10.99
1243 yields 13.41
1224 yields 8.482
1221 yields 7.295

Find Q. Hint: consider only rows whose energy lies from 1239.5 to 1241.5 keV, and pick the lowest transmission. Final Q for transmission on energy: 13.56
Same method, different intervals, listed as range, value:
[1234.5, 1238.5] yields 11.94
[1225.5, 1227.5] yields 8.876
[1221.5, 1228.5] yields 7.549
